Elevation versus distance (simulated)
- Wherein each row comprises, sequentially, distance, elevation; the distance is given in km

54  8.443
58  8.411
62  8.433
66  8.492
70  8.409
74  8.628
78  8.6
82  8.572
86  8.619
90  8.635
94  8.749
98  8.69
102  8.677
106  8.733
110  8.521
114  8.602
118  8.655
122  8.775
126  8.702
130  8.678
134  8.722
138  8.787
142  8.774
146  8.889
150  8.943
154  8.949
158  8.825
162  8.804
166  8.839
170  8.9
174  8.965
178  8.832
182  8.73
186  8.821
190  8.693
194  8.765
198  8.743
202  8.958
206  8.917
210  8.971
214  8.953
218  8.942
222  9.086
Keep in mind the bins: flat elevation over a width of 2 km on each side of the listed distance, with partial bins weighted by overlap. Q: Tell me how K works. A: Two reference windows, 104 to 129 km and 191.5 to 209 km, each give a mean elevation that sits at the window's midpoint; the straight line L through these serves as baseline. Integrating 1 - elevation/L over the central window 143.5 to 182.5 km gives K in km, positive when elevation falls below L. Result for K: -0.5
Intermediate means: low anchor 8.67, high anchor 8.85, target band 8.87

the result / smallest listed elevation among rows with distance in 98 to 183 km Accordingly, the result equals 8.521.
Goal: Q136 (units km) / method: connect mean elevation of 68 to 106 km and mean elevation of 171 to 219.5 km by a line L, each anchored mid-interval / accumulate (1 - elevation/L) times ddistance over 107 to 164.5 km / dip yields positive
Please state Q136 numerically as -0.19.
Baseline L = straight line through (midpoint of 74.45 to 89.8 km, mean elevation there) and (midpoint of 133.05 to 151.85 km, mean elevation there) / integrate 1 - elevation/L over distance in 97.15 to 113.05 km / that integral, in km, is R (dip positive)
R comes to 0.1 km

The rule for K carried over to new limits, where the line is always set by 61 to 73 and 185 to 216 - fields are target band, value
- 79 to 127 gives -0.5 km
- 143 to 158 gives -0.3 km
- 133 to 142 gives -0.1 km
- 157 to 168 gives -0.1 km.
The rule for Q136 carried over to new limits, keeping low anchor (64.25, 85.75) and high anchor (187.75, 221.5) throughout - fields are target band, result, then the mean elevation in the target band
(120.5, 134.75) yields -0.06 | 8.72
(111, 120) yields 0.03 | 8.62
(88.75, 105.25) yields -0.17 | 8.69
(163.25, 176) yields -0.16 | 8.9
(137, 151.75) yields -0.21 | 8.85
